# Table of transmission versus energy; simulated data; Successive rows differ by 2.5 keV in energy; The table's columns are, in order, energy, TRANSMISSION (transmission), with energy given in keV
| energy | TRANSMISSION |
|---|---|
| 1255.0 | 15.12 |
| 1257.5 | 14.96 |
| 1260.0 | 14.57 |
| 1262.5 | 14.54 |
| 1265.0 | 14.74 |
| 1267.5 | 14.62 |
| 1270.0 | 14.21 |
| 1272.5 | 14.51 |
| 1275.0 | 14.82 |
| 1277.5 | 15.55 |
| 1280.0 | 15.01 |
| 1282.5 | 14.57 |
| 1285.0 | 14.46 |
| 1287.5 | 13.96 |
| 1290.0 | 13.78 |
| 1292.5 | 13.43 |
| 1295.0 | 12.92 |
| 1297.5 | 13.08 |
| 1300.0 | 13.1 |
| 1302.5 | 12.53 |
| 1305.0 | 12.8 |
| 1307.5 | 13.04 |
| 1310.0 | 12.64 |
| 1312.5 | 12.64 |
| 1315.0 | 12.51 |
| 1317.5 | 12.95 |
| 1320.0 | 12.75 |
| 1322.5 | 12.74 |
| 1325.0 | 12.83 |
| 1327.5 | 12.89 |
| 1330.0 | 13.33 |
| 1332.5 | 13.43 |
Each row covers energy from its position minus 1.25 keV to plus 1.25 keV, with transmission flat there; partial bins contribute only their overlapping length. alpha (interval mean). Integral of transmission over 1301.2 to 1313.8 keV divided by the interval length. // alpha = 12.7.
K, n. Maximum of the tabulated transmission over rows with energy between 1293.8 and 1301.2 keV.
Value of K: 13.1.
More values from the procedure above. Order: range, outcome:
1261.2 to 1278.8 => 15.55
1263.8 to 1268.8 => 14.74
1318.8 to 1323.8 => 12.75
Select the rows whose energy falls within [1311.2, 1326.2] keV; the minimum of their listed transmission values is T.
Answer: 12.51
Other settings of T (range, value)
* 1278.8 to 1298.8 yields 12.92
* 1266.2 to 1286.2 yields 14.21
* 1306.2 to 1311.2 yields 12.64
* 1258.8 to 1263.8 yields 14.54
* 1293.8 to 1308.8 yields 12.53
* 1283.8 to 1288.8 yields 13.96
